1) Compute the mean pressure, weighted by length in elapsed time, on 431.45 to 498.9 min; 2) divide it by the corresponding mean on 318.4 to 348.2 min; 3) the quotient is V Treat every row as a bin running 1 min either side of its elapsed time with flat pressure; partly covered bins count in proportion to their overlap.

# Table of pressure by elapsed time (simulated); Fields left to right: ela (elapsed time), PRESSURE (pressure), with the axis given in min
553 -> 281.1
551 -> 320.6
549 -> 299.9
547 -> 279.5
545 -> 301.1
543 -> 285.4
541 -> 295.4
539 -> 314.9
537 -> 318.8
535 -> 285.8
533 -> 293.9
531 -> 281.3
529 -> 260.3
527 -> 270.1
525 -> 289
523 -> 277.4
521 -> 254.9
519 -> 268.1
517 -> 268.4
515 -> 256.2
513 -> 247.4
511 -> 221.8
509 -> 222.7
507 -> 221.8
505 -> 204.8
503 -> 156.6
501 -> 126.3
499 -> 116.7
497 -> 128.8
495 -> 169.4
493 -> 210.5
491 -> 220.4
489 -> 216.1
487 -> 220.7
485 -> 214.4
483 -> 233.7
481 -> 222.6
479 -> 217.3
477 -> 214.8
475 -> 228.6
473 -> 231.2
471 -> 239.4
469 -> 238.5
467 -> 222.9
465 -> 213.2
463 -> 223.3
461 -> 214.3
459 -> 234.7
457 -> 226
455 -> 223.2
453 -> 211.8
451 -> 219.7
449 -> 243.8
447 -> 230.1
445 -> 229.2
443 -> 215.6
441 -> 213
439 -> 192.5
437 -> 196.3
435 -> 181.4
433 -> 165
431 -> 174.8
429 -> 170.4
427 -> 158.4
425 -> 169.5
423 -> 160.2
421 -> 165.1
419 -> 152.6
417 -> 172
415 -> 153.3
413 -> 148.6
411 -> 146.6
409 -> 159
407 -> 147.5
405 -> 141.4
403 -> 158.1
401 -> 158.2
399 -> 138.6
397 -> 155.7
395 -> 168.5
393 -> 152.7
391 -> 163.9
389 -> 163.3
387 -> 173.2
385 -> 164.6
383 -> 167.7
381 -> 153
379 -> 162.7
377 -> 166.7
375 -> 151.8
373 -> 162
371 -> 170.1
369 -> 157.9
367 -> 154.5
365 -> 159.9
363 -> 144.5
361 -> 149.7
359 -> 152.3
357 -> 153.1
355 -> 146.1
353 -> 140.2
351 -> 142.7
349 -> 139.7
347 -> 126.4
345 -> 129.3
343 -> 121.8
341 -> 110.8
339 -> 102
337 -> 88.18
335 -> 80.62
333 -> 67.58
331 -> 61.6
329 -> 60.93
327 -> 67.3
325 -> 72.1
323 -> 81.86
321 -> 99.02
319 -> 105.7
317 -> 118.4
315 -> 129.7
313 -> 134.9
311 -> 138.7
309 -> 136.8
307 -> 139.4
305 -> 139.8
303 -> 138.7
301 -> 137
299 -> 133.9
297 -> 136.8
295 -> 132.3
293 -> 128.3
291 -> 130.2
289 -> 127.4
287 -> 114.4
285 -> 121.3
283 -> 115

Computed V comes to 2.31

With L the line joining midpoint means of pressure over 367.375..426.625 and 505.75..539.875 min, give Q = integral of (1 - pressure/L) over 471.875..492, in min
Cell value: 0.84 min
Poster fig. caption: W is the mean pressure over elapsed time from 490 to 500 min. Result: 169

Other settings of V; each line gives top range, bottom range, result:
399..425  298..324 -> 1.23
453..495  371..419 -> 1.40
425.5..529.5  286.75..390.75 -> 1.65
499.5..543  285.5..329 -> 2.12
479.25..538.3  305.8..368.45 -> 1.95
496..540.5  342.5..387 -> 1.59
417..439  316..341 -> 2.01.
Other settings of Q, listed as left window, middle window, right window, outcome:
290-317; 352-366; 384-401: 0.09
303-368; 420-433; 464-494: 1.31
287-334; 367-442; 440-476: 8.36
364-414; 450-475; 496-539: -2.57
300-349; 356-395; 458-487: -2.92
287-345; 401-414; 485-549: 1.53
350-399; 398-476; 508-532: 4.25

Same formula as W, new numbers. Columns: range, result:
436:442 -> 201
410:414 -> 148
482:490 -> 221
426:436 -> 170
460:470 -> 222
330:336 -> 69.9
